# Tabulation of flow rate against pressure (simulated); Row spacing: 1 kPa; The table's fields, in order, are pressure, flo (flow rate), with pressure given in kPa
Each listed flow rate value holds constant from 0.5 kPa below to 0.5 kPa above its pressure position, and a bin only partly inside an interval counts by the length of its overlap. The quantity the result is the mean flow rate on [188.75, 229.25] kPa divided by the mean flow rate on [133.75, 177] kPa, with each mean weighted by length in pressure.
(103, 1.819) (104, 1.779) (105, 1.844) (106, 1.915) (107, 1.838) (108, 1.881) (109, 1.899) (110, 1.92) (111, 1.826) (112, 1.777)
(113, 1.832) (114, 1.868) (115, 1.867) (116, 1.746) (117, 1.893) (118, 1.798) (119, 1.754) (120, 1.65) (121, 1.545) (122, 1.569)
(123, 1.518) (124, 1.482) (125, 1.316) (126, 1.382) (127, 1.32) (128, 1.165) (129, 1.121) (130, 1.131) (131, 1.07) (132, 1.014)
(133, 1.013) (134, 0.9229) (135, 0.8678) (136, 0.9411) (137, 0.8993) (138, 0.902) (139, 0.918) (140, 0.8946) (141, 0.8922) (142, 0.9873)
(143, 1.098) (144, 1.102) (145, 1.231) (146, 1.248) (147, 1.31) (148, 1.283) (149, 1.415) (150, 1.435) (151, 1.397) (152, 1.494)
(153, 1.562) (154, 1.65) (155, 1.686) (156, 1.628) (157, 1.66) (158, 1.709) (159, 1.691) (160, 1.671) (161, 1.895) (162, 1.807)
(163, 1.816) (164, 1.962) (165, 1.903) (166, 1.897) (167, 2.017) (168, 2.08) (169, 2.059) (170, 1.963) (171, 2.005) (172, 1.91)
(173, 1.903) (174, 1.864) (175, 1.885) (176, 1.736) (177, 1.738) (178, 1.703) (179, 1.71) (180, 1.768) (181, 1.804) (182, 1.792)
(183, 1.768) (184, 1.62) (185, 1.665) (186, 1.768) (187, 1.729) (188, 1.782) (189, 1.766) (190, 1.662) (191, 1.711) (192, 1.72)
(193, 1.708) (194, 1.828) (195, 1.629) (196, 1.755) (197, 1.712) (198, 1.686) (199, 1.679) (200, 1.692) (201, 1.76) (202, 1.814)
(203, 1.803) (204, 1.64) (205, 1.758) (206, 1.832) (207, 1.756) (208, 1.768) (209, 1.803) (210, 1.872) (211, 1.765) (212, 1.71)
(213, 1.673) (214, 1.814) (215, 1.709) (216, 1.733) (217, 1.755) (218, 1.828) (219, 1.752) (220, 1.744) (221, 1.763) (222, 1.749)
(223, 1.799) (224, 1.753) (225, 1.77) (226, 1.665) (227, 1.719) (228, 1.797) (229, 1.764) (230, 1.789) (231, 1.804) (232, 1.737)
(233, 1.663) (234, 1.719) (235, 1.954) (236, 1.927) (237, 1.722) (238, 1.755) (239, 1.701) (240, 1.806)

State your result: 1.15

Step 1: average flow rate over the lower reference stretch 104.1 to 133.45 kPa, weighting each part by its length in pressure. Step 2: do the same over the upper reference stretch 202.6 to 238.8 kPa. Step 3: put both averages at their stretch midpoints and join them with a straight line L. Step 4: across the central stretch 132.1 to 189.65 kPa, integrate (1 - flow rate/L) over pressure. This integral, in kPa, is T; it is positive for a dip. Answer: 3.9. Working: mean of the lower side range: 1.59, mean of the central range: 1.55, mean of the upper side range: 1.77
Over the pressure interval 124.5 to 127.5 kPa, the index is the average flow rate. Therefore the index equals 1.34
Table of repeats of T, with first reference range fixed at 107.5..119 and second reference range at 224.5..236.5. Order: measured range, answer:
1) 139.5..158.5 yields 4.9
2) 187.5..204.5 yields 0.7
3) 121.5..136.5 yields 5.3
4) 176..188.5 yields 0.5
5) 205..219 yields 0.1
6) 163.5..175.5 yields -1.0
